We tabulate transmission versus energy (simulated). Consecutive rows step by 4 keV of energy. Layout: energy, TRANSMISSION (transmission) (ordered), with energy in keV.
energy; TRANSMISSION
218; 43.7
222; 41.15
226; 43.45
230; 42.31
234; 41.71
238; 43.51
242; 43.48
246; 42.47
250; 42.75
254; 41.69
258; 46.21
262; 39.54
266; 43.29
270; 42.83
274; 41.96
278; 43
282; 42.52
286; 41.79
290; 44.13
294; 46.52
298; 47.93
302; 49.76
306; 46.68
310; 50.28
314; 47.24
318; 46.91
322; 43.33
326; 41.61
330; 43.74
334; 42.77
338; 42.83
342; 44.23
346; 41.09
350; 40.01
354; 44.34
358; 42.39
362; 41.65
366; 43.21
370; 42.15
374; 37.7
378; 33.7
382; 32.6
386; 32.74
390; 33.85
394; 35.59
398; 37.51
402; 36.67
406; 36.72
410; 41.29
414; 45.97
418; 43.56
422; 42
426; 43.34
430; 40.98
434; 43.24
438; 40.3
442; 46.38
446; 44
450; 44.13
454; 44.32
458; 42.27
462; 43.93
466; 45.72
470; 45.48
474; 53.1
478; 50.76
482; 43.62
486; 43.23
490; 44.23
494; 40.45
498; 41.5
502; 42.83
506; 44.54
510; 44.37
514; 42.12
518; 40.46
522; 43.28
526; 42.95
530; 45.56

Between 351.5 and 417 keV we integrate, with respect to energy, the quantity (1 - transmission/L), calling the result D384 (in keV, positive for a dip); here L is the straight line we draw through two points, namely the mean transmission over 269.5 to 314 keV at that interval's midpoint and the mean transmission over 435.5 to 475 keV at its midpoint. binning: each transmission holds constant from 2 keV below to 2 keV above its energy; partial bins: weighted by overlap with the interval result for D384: 9.2 keV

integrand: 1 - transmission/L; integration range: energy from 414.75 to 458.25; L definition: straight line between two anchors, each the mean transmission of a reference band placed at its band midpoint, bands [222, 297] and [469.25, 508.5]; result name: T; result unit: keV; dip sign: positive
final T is 1.2 keV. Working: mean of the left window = 43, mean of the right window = 45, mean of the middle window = 43.3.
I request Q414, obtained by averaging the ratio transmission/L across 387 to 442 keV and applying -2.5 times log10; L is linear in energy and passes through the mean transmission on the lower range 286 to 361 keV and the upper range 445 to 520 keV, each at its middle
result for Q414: 0.11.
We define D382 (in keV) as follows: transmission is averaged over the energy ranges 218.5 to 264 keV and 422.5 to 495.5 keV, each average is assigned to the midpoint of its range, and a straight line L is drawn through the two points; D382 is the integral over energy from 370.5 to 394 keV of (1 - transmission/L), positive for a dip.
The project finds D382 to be 4.8 keV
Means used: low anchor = 42.6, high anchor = 44.4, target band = 34.8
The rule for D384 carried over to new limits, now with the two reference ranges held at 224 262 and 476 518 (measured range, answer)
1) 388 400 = 2.12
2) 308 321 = -1.41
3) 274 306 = -1.47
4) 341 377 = 1.37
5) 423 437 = 0.35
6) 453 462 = 0.04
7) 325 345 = 0.06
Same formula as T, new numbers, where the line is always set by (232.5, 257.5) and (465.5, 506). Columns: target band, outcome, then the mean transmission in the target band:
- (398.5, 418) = 1.8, 40.3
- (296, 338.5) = -2.3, 45.8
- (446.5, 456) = 0.1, 44.2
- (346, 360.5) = 0.6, 42.1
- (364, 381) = 2.0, 38.8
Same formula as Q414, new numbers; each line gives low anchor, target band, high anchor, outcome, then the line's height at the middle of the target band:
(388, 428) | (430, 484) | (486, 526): -0.10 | 41.2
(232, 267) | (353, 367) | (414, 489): 0.02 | 43.7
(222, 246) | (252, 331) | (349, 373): -0.05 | 42.5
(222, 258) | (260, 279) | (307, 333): 0.04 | 43.8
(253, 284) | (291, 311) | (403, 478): -0.12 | 42.9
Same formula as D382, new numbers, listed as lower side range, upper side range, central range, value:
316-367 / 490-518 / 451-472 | -0.8 keV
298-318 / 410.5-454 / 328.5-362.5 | 3.1 keV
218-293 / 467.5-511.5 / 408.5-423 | 0.3 keV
